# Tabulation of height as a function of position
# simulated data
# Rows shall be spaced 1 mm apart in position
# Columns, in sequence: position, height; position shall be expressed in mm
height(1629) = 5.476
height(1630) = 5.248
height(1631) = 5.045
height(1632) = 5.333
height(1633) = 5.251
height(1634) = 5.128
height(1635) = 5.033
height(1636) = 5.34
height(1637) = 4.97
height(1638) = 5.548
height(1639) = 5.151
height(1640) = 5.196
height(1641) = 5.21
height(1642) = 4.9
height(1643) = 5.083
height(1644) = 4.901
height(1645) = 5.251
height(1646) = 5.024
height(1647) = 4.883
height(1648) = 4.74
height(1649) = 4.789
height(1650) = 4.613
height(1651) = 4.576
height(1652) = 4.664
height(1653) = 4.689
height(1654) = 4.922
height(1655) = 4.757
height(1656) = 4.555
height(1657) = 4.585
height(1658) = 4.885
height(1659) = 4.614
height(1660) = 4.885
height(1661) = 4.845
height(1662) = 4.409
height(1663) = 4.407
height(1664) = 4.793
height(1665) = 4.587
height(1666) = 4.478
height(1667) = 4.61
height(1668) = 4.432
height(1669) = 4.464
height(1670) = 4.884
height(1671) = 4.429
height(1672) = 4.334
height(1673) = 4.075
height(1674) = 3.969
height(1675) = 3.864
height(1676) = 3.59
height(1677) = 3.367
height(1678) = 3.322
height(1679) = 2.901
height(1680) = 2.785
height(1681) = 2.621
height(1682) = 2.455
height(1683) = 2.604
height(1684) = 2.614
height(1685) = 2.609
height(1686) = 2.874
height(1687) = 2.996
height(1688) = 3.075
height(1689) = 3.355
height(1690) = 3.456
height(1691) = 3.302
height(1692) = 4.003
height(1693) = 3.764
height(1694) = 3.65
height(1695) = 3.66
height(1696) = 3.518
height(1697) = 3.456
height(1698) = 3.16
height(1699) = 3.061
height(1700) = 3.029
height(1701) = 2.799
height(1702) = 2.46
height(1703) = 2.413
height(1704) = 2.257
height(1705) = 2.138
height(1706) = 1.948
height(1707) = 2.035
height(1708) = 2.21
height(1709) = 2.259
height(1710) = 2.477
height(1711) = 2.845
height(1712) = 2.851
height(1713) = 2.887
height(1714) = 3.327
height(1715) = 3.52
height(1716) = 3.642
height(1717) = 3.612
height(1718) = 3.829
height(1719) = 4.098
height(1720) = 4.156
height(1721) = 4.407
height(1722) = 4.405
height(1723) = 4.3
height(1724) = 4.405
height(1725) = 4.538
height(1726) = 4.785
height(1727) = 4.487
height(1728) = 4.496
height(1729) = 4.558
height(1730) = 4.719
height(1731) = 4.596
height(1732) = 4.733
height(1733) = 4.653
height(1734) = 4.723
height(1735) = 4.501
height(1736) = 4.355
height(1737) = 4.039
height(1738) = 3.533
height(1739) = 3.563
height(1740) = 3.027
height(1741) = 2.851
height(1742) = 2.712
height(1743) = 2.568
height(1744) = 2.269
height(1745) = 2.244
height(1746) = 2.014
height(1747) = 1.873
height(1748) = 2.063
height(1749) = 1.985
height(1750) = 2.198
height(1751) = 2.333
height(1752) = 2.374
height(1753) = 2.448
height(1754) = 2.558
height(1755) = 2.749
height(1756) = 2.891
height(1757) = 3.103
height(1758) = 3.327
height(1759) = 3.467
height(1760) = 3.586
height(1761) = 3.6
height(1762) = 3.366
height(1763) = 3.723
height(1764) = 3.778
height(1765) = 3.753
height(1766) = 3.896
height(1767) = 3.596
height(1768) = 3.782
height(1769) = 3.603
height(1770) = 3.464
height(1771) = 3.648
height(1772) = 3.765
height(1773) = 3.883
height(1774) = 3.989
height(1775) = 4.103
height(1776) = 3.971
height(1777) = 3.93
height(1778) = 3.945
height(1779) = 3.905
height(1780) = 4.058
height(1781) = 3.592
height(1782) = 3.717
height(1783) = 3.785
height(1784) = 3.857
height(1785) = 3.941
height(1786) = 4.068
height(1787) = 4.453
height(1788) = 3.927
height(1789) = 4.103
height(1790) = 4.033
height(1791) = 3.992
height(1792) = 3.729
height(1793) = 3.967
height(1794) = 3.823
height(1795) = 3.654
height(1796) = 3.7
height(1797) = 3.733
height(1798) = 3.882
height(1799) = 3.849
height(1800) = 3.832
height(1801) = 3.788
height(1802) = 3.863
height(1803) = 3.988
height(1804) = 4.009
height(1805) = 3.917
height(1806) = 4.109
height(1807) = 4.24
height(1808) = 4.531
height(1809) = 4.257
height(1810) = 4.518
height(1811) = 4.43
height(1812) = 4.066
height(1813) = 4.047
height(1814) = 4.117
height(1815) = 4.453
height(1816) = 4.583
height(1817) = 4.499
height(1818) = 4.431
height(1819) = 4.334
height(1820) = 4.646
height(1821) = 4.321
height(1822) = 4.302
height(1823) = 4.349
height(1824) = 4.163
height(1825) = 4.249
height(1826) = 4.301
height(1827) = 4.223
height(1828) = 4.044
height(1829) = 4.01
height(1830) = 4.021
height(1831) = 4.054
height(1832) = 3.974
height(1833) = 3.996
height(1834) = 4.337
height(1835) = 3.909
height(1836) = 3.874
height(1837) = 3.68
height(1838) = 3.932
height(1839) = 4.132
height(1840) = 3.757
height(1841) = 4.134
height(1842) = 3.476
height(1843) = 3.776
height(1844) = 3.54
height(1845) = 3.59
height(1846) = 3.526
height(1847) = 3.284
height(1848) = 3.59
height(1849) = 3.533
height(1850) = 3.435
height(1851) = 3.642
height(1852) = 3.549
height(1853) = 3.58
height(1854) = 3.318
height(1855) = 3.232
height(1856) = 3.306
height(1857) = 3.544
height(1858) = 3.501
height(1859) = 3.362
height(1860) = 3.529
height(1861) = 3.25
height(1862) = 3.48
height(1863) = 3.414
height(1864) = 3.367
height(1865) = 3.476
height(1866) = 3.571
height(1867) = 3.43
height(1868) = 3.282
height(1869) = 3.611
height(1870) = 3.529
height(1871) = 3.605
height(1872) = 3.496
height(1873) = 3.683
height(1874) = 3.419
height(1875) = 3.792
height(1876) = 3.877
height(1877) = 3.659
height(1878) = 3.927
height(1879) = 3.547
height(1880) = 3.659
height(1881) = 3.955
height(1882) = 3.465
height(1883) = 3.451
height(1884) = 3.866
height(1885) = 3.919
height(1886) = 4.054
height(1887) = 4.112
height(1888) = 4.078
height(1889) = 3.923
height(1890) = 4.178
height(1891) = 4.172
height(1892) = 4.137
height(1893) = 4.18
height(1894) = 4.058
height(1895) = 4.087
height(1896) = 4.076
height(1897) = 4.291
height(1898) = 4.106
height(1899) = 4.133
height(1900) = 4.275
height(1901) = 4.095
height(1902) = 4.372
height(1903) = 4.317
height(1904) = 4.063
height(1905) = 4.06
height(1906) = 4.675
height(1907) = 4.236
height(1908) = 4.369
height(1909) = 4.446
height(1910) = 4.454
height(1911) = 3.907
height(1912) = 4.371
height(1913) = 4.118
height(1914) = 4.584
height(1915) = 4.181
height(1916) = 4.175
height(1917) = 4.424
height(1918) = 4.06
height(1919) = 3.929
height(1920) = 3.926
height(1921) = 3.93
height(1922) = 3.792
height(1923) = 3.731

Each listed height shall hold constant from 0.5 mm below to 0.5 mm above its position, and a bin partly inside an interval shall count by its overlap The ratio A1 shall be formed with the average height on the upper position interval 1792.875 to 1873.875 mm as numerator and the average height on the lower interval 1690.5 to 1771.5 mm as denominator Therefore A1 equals 1.15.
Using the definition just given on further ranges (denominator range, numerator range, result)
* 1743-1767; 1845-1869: 1.21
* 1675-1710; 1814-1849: 1.37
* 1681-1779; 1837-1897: 1.10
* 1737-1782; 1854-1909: 1.19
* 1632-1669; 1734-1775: 0.66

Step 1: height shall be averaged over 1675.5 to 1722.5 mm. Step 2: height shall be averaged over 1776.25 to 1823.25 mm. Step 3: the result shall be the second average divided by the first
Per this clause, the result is 1.3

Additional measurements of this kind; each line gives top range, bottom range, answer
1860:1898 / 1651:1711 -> 1.05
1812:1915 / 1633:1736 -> 0.98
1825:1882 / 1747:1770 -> 1.19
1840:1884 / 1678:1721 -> 1.17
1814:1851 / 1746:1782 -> 1.21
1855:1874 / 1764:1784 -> 0.91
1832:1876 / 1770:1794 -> 0.92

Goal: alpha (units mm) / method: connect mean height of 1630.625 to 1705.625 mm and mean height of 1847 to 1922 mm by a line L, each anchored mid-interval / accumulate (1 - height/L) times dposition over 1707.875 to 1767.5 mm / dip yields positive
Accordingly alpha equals 8.5 mm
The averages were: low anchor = 4.08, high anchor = 3.85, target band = 3.44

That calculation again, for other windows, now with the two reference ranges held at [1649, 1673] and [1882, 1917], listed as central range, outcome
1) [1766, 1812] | 4.60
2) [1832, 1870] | 5.84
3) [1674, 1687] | 4.47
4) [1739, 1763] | 9.31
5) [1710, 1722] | 2.55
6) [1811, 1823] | -0.09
